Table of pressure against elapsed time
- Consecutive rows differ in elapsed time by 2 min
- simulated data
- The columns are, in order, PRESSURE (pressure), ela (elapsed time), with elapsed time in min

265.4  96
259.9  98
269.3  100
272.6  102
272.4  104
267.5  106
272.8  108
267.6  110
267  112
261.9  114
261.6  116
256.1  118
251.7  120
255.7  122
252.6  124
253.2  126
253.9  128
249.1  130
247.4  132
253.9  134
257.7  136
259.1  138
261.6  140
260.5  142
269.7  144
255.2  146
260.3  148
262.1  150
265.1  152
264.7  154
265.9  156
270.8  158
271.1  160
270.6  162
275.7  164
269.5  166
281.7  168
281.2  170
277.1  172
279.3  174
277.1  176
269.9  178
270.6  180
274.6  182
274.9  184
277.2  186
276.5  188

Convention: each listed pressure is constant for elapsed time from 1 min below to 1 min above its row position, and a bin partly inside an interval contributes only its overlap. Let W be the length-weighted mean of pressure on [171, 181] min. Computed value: 275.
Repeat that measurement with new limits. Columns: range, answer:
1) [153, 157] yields 265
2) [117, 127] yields 254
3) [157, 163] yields 271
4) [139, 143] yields 261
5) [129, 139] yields 253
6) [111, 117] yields 264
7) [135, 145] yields 262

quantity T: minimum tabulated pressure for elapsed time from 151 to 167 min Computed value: 264.7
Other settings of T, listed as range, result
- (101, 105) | 272.4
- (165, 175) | 269.5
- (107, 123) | 251.7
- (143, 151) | 255.2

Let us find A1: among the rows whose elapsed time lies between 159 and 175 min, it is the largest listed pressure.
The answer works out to 281.7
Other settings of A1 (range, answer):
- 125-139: 259.1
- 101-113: 272.8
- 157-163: 271.1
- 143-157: 269.7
